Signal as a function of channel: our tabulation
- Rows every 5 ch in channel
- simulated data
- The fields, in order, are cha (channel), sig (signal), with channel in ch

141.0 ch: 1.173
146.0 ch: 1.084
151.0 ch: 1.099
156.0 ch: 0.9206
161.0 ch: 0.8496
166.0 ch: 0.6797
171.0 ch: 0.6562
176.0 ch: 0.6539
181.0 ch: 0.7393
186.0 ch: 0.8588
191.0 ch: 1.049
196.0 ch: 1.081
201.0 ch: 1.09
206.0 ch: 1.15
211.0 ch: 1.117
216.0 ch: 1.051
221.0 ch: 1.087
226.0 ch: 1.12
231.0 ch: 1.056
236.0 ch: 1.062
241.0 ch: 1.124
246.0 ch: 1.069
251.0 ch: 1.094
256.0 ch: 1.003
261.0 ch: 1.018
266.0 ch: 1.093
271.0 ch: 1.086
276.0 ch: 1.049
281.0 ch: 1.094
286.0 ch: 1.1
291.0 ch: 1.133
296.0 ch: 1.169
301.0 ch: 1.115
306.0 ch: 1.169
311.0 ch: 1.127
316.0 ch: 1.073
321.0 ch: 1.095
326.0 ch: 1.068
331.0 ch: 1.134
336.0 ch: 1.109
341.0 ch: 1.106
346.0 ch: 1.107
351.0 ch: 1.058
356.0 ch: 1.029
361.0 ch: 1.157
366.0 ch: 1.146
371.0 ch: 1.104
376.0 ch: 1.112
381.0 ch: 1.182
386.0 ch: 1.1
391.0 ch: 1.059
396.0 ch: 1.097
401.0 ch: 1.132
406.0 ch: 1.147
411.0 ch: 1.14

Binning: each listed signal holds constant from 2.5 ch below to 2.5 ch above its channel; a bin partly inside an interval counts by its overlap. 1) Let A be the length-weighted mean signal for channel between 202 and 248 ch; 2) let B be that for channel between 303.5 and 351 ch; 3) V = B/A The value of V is 1.01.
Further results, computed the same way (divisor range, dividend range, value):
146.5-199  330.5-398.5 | 1.27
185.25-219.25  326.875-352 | 1.03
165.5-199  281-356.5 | 1.34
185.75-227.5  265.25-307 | 1.03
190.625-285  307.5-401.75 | 1.02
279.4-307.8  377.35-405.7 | 0.99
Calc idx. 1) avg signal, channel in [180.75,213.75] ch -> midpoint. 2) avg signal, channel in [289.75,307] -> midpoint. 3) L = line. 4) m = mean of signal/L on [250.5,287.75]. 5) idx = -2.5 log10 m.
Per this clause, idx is 0.05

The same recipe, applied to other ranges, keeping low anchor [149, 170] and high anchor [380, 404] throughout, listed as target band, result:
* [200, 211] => -0.22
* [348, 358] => 0.02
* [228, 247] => -0.14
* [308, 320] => -0.08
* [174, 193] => 0.09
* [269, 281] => -0.09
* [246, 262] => -0.09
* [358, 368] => -0.06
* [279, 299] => -0.13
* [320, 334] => -0.06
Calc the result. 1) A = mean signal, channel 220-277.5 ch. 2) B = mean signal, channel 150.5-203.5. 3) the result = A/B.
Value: 1.23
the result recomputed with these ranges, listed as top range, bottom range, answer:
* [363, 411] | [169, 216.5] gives 1.19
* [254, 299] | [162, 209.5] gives 1.22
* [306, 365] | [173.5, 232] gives 1.10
